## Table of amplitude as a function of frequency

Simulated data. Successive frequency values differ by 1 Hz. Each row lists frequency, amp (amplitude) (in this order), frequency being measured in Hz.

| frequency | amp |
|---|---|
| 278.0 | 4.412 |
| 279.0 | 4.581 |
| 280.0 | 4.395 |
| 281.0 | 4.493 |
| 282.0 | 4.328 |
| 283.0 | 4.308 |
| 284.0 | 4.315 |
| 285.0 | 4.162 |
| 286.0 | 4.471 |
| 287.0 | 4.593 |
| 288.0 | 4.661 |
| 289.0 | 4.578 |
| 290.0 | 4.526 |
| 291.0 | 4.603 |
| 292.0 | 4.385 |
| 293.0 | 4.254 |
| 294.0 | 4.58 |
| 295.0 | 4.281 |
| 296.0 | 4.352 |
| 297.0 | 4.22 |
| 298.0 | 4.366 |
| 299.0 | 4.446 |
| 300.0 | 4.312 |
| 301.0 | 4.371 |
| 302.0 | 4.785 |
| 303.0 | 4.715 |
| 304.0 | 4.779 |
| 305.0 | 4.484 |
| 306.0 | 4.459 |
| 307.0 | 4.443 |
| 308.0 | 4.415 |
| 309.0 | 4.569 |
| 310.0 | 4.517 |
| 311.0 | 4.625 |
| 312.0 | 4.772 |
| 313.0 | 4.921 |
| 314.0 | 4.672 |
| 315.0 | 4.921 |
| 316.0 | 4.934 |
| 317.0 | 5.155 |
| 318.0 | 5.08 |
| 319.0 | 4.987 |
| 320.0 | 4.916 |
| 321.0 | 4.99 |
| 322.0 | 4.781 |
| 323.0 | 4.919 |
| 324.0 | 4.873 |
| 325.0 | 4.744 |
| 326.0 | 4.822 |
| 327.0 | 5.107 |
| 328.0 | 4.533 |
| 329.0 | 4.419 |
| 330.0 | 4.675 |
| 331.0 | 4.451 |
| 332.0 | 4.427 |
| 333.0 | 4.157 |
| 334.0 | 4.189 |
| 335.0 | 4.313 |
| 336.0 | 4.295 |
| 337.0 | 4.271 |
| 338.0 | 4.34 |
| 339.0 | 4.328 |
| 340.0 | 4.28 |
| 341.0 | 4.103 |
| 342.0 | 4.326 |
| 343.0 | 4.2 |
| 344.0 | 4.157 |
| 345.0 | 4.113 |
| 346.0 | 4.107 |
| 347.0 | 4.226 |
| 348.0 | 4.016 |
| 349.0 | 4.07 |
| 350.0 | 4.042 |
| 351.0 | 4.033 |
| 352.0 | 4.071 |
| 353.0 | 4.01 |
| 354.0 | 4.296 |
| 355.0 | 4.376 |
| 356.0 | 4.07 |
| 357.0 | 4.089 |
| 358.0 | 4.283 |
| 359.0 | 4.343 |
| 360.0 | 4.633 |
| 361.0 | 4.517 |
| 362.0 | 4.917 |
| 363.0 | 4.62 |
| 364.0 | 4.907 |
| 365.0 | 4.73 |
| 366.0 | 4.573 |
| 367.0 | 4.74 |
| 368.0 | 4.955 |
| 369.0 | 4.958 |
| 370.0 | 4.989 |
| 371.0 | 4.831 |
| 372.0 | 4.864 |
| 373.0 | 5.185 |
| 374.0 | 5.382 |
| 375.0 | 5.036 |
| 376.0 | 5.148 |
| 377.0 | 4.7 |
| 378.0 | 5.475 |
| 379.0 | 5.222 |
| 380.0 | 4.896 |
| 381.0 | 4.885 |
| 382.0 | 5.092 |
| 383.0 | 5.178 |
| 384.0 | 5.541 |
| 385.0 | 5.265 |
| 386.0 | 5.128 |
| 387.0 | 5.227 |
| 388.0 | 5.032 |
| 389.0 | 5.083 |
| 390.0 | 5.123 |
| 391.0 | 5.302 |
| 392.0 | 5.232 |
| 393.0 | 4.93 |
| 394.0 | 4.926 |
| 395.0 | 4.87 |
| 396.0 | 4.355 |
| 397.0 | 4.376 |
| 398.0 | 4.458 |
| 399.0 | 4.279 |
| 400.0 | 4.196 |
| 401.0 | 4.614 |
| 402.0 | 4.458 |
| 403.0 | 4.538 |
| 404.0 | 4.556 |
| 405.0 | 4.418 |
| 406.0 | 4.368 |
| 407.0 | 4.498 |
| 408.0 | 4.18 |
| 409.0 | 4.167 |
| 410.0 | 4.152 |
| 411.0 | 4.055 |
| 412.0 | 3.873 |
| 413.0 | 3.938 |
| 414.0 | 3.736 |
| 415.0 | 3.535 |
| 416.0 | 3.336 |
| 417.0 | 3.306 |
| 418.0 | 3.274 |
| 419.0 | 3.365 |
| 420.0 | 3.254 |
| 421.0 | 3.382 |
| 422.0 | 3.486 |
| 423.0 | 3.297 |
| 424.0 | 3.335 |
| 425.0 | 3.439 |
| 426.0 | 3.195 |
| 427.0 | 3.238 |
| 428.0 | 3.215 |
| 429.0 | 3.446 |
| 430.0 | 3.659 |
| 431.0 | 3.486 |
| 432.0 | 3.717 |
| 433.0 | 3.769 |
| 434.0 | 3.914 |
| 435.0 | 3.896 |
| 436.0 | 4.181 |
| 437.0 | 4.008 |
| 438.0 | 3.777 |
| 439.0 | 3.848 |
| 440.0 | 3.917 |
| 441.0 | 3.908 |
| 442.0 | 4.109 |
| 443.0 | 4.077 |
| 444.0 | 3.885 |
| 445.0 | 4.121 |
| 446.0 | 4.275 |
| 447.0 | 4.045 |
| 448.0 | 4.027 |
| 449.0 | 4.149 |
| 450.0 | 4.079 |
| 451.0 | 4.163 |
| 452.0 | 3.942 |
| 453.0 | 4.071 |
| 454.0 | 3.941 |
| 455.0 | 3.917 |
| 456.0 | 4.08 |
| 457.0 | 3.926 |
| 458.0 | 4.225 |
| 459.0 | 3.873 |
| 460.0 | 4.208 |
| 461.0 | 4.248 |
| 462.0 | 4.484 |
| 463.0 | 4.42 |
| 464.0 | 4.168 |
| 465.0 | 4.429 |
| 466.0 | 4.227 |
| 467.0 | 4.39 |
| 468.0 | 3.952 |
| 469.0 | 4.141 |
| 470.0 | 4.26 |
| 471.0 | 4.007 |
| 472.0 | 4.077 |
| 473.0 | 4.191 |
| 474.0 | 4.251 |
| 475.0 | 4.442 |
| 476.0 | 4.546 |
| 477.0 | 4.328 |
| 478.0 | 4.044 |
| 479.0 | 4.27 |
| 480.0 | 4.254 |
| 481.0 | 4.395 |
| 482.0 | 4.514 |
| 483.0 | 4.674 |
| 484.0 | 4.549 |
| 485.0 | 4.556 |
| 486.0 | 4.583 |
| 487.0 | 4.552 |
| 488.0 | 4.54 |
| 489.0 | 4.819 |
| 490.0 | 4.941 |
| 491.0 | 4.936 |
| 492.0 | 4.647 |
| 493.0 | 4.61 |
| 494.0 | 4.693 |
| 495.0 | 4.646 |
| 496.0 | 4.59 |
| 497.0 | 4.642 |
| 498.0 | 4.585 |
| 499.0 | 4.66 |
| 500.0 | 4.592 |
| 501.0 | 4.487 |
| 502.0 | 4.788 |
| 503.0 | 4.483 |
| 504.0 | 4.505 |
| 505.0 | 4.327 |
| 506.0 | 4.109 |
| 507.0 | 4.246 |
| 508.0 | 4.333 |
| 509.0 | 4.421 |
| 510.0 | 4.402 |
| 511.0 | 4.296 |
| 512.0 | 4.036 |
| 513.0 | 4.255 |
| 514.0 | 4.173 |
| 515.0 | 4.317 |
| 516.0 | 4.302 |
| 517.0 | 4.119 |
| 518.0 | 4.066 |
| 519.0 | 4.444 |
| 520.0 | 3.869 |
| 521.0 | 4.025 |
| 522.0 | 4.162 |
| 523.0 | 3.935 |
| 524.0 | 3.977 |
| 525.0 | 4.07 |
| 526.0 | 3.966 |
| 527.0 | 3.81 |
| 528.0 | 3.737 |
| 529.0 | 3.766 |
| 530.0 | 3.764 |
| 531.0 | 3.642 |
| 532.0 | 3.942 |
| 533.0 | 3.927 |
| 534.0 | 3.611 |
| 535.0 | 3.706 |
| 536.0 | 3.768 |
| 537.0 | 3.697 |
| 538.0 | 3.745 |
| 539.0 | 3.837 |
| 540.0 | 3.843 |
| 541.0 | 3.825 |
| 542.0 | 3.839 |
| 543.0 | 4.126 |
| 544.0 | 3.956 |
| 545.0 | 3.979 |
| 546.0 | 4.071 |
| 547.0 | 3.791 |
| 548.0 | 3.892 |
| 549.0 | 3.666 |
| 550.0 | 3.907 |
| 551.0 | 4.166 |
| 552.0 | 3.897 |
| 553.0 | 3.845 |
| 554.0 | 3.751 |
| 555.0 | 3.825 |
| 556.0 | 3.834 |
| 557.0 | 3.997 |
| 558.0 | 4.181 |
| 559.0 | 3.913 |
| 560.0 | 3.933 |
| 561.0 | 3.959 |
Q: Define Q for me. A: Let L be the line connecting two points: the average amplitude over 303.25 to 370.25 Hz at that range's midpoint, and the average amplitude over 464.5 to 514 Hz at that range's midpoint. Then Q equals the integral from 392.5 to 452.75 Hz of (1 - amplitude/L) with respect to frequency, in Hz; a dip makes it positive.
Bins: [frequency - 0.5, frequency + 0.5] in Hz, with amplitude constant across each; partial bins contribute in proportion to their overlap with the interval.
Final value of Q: 7.0 Hz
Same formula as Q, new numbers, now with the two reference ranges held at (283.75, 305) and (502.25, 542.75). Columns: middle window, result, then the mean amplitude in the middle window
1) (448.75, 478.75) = -0.2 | 4.17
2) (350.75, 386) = -3.7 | 4.78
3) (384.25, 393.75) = -1.9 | 5.15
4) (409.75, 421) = 1.7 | 3.6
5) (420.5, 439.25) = 2.8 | 3.59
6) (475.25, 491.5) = -1.7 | 4.53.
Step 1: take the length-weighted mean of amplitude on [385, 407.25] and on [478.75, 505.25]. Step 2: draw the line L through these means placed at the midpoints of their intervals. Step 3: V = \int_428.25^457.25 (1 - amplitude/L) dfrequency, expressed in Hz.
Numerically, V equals 4.5 Hz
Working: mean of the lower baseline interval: 4.74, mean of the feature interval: 3.94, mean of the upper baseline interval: 4.59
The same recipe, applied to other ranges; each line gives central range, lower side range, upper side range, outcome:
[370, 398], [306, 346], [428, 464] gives -4.9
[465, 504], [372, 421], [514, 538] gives -3.2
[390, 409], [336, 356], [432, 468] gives -2.2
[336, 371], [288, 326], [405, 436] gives -1.2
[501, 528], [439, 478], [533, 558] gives -1.6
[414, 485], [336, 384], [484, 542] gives 6.8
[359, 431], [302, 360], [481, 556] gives -0.8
